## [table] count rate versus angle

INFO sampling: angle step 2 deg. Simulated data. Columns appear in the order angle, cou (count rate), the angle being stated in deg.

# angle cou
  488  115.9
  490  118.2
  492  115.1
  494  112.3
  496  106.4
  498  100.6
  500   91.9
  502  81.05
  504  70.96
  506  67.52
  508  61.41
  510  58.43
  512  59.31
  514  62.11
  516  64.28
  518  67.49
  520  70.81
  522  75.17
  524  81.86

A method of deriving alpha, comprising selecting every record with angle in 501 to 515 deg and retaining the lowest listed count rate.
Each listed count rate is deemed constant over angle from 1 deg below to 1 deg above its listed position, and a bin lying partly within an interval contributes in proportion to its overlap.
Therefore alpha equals 58.43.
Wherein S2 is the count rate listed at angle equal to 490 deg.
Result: 118.2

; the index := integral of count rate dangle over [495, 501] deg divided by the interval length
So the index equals 99.6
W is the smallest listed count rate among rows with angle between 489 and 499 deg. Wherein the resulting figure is 100.6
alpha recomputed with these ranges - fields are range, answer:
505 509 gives 61.41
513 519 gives 62.11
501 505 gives 70.96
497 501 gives 91.9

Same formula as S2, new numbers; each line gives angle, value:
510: 58.43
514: 62.11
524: 81.86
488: 115.9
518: 67.49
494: 112.3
